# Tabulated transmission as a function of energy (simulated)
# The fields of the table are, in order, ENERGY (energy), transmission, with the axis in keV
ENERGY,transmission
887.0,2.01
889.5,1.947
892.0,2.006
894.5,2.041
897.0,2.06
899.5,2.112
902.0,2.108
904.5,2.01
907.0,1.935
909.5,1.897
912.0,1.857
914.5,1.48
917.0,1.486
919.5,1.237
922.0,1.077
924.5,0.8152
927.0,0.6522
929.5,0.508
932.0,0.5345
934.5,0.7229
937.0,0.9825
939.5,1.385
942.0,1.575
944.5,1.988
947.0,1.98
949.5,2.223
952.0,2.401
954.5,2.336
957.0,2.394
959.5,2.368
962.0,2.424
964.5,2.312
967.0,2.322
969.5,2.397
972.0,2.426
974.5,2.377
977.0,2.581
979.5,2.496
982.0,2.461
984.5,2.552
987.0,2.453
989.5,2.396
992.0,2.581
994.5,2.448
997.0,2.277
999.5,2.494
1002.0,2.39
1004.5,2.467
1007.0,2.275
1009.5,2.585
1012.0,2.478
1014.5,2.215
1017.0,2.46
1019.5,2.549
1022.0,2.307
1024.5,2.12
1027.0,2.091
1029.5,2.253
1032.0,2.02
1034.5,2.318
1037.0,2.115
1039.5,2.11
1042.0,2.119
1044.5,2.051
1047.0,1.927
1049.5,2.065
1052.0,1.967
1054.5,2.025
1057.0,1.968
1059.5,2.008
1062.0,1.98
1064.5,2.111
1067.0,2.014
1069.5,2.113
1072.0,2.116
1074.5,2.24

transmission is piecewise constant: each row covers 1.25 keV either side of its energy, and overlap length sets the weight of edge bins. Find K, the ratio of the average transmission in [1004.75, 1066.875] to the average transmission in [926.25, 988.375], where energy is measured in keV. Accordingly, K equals 1.11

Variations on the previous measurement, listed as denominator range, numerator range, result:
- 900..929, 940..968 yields 1.46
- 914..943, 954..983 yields 2.36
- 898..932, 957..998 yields 1.68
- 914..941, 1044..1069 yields 2.05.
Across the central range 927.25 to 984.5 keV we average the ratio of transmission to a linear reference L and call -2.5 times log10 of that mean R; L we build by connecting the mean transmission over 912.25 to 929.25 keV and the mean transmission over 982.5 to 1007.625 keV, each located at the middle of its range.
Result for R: -0.09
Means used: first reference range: 1.13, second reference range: 2.44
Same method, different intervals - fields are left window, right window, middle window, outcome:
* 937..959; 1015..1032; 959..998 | -0.158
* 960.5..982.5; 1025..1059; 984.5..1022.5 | -0.077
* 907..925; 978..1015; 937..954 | -0.022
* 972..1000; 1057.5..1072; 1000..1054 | 0.008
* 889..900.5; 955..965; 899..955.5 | 0.400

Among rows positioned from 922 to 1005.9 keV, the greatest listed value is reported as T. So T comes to 2.581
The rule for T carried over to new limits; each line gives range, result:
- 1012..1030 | 2.549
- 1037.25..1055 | 2.119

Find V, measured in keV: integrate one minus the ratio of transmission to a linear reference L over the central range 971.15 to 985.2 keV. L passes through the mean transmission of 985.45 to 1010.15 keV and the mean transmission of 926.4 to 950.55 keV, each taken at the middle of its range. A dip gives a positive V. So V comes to -3.0 keV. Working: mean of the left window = 1.26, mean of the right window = 2.43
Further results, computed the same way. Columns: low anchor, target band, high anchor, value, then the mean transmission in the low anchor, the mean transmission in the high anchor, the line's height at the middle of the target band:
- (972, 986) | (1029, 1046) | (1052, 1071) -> 0.2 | 2.49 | 2.03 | 2.16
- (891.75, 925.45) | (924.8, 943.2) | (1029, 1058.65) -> 9.1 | 1.72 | 2.07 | 1.79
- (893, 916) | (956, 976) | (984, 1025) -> -1.3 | 1.94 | 2.42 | 2.23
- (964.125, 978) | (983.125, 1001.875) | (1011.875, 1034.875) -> -0.8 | 2.4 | 2.27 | 2.35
